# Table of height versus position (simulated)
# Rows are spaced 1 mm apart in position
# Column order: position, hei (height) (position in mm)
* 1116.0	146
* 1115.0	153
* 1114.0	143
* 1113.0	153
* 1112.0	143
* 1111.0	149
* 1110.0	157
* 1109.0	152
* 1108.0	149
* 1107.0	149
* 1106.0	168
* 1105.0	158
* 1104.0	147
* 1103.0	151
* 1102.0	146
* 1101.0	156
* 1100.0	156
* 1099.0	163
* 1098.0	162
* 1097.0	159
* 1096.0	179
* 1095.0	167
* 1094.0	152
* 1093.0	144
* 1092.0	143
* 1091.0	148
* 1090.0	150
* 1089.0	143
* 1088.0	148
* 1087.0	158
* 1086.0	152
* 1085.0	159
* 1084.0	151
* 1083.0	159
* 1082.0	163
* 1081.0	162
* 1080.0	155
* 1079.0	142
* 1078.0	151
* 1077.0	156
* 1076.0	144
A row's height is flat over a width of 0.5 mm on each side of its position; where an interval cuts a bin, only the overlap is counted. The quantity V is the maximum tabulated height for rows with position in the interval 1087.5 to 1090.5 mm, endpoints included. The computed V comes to 150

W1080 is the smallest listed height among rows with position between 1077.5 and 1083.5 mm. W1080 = 142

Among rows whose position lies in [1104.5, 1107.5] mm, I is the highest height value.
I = 168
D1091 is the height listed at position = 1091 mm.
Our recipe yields 148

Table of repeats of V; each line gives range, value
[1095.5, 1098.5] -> 179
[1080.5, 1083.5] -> 163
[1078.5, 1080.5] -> 155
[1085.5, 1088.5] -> 158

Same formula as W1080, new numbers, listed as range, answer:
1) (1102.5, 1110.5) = 147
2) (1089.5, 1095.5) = 143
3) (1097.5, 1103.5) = 146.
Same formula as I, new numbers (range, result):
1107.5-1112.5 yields 157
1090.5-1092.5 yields 148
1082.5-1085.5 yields 159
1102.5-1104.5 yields 151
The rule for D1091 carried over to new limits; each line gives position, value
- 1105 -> 158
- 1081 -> 162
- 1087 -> 158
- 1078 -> 151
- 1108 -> 149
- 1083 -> 159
